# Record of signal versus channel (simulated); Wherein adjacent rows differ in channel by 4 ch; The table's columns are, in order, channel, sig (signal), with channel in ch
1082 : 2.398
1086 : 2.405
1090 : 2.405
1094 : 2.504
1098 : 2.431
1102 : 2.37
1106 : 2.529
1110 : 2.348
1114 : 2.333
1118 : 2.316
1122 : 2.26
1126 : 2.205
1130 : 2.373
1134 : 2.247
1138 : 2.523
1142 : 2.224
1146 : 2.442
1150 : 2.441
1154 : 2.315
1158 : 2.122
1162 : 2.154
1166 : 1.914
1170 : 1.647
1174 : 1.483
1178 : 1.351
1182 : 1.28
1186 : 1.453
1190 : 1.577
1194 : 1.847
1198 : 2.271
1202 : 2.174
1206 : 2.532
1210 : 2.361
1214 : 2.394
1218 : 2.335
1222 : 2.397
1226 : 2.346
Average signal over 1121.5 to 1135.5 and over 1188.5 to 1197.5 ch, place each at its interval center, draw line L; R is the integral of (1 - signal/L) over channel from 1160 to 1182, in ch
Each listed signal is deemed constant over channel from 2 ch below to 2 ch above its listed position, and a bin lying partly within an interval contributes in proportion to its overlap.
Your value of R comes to 3.4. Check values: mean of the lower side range 2.27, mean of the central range 1.67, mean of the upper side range 1.81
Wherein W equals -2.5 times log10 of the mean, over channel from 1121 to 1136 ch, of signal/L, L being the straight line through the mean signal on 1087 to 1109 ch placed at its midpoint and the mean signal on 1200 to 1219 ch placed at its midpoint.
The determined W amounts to 0.07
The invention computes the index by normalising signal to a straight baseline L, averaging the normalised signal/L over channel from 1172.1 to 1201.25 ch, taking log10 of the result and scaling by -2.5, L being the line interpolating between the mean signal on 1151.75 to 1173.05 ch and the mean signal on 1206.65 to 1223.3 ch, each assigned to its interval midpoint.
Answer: 0.319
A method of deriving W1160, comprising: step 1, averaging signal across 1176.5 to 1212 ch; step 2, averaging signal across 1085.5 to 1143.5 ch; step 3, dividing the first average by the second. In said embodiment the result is 0.79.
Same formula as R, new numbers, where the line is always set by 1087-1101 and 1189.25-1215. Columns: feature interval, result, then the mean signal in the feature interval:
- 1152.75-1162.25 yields 0.39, 2.2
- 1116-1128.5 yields 0.56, 2.26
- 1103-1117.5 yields 0.05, 2.39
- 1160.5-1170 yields 1.36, 1.95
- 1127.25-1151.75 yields -0.40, 2.37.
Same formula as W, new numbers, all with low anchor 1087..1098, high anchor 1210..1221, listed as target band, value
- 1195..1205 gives 0.08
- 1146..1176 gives 0.18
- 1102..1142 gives 0.04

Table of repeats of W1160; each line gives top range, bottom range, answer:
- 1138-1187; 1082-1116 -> 0.80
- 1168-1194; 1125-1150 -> 0.64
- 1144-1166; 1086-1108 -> 0.92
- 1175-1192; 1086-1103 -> 0.58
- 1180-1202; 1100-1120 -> 0.73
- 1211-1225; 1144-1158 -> 1.01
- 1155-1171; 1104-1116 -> 0.83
